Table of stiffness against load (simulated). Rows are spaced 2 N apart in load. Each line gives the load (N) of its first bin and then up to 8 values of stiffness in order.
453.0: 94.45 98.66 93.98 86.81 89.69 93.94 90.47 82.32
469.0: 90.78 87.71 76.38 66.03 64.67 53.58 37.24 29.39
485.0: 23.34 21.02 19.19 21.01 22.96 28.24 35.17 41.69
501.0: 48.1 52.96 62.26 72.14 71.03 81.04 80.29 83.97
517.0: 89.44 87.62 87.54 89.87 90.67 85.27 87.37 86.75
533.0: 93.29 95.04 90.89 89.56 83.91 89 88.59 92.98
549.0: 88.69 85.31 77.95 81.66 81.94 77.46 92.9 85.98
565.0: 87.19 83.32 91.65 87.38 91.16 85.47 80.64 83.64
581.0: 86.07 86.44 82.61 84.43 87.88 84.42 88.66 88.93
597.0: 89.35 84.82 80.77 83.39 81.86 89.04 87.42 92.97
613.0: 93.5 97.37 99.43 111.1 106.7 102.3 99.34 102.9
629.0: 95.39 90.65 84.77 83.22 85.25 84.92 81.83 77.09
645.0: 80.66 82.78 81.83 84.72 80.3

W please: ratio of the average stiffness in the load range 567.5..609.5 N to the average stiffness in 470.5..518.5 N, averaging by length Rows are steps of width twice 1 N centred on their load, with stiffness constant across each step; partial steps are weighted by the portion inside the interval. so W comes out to 1.6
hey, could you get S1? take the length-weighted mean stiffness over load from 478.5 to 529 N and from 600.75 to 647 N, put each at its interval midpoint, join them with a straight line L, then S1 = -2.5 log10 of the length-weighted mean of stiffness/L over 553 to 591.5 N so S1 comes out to -0.12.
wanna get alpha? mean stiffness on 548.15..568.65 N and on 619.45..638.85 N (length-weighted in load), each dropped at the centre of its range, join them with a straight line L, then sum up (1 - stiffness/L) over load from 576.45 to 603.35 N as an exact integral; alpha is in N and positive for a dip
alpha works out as 1.1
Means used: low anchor 84.4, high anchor 94.6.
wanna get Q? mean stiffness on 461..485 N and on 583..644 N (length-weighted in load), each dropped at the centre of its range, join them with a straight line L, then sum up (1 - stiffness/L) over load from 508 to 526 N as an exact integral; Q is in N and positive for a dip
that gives -2.1 N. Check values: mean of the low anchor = 69.1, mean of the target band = 84.6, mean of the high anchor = 90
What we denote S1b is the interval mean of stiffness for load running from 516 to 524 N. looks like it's 88.6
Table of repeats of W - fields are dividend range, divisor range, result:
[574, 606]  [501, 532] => 1.07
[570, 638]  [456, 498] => 1.56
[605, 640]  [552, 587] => 1.11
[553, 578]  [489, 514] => 1.70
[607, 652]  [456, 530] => 1.39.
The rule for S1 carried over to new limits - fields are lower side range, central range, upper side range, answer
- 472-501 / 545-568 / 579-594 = -0.19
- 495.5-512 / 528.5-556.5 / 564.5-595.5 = -0.22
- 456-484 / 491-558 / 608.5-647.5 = 0.07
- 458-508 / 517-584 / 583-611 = -0.19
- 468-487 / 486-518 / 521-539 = 0.39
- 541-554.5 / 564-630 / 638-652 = -0.07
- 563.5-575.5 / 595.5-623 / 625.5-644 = -0.06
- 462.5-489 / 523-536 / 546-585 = -0.19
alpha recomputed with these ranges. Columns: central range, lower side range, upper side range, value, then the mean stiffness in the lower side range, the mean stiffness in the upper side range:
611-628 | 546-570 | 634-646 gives -3.7 N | 85.6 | 82.2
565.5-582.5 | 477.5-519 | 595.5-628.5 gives -1.5 N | 49.8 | 93.8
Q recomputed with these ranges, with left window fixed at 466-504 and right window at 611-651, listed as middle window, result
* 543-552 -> -3.1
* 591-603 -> -0.7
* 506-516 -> -4.0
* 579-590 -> -1.1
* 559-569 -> -2.2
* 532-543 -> -4.7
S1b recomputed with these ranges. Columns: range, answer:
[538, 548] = 88.8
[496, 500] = 38.4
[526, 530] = 86.3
